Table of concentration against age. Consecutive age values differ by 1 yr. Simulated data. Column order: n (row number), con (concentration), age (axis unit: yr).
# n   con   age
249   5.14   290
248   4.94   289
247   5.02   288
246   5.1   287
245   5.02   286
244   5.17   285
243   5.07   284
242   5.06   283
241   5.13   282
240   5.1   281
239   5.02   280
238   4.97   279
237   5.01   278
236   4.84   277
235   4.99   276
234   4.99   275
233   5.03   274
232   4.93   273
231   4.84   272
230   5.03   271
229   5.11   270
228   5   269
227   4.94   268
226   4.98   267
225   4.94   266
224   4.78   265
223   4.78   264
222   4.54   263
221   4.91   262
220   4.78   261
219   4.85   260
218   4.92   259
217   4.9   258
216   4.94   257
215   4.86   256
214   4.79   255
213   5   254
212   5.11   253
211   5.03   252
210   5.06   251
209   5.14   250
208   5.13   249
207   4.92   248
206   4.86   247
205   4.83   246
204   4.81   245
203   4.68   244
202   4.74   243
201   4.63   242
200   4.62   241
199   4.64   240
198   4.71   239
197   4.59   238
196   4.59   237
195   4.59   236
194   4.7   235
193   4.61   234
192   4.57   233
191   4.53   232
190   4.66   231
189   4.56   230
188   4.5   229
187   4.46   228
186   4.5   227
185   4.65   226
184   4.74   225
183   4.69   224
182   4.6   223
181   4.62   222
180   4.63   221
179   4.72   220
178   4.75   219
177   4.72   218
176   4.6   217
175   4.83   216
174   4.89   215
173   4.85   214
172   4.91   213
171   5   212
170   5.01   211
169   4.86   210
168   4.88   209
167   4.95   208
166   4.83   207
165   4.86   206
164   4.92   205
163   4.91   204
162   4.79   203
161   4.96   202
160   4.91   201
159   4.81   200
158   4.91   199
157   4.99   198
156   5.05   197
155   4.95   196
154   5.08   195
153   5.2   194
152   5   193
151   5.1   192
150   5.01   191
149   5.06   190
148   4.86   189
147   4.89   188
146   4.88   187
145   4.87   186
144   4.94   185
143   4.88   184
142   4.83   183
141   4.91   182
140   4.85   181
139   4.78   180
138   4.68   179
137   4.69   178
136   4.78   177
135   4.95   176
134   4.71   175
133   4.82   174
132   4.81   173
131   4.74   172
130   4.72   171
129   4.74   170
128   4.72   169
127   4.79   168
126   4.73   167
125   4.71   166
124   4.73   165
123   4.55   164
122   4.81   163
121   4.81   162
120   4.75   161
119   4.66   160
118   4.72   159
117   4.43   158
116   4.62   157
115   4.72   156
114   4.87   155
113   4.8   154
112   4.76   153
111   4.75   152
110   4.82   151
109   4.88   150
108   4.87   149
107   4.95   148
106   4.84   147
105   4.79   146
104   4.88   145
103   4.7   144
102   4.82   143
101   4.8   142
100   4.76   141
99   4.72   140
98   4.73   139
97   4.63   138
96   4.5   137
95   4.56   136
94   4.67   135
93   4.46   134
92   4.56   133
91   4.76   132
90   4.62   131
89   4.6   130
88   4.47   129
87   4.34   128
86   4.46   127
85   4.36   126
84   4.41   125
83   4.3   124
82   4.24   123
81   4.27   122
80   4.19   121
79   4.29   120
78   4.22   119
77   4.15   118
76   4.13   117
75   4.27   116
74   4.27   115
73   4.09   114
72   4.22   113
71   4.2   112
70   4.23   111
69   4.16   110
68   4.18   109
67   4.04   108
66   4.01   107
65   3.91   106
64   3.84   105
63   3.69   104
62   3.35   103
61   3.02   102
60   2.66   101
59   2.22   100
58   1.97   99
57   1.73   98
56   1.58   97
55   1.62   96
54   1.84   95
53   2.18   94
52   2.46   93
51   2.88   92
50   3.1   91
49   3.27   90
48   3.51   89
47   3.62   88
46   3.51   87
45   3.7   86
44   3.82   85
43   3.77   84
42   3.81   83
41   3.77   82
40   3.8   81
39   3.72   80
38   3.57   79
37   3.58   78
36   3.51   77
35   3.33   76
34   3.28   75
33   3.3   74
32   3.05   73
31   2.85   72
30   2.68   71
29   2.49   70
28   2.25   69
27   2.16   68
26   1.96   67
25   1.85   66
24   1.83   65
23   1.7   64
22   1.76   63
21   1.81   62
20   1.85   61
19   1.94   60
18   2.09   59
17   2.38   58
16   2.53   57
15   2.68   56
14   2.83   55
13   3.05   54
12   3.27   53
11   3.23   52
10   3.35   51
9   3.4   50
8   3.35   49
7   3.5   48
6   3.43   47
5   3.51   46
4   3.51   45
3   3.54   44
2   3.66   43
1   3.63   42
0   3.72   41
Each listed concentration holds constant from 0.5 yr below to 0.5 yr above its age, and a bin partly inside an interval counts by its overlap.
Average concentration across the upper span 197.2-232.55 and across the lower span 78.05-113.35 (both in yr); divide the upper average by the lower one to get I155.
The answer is 1.5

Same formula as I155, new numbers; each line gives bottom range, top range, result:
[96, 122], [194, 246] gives 1.32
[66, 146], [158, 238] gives 1.30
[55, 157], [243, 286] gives 1.36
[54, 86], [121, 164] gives 1.66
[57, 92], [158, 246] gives 1.65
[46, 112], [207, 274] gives 1.61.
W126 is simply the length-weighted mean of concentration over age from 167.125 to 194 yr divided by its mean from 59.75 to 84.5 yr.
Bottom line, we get 1.74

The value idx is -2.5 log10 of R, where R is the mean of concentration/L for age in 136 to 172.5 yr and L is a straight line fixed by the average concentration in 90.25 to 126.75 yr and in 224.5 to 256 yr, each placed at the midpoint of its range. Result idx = -0.20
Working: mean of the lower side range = 3.51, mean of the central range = 4.74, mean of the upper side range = 4.74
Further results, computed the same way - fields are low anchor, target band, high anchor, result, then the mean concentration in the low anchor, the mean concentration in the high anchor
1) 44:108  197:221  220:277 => -0.117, 2.92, 4.79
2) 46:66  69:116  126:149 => 0.076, 2.63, 4.66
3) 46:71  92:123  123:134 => 0.149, 2.55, 4.48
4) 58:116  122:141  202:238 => -0.247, 3.03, 4.73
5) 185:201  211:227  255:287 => 0.049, 4.97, 4.95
